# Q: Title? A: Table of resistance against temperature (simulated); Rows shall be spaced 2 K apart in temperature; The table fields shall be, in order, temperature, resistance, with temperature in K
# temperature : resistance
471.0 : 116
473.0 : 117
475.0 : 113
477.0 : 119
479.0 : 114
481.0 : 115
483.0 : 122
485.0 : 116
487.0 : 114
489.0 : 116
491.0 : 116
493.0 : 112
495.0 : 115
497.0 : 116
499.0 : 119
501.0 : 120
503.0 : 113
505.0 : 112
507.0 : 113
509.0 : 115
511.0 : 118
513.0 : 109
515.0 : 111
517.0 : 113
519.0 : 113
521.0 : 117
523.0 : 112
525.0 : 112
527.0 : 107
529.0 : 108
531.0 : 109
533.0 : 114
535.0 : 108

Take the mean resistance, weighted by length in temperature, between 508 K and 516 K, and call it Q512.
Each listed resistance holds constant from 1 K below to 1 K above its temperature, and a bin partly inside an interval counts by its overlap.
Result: 113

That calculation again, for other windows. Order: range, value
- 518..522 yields 115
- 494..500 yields 117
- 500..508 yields 114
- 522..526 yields 112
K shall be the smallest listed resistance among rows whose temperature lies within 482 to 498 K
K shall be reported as 112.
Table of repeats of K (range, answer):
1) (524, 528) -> 107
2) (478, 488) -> 114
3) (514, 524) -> 111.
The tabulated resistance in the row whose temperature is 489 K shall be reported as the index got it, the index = 116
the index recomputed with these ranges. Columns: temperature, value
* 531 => 109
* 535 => 108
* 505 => 112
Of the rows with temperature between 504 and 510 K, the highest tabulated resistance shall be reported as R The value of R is 115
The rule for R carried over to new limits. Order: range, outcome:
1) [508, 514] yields 118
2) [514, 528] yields 117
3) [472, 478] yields 119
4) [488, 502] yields 120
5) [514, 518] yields 113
